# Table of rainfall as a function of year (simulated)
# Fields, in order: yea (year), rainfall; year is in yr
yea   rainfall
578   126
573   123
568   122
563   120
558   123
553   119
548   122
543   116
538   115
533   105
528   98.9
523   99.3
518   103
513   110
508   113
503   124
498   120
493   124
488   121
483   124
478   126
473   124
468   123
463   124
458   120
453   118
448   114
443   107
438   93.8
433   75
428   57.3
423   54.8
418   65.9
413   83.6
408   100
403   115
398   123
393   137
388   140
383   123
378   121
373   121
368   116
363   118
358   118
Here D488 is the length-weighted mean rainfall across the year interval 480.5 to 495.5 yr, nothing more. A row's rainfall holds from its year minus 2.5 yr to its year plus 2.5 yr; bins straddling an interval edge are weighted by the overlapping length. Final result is 123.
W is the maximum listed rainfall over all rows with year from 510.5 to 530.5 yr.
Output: 110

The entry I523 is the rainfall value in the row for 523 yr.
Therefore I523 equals 99.3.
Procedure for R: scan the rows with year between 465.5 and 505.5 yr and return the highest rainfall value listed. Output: 126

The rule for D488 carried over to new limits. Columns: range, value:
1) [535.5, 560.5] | 119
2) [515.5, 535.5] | 102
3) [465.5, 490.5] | 124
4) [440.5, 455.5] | 113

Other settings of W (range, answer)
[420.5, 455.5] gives 118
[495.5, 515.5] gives 124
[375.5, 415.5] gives 140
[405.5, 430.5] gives 100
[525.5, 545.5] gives 116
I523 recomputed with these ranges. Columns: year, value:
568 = 122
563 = 120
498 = 120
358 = 118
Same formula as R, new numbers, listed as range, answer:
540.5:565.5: 123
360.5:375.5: 121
